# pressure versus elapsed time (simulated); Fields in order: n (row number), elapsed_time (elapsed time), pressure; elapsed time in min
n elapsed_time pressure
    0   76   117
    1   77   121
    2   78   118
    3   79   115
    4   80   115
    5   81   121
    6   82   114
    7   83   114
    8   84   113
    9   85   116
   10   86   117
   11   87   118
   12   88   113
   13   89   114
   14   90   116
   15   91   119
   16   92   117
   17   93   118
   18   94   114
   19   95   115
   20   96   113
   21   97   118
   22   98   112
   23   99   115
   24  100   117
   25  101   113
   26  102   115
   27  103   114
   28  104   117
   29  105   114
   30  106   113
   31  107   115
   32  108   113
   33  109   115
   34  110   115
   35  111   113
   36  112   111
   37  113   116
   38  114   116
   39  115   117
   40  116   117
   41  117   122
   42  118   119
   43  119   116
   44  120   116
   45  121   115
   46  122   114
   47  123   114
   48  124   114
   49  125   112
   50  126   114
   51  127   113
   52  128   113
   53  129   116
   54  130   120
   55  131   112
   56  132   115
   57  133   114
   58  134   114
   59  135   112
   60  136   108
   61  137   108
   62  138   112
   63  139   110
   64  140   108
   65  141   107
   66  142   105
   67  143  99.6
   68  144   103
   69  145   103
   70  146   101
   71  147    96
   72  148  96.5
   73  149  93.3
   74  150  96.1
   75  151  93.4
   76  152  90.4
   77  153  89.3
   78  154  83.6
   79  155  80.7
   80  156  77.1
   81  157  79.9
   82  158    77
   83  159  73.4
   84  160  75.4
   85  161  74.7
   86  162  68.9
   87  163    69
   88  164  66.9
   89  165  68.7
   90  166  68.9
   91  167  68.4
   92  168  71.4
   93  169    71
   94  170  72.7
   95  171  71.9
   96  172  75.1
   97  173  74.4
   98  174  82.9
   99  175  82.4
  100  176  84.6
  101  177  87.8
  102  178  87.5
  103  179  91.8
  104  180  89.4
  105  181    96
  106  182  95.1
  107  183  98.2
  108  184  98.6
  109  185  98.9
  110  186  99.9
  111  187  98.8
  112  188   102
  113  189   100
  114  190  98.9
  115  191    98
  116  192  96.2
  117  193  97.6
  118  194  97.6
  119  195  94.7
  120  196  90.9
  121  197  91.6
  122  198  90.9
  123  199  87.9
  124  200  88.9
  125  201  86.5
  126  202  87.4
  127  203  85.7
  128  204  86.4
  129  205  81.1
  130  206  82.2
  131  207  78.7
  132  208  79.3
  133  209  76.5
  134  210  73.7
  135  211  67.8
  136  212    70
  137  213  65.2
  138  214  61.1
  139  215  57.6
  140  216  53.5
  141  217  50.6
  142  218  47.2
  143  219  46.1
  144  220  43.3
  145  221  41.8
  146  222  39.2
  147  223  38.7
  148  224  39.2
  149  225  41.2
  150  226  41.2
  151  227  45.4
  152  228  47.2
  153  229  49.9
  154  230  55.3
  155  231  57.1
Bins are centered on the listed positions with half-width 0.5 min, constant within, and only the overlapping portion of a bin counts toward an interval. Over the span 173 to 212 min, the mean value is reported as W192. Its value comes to 89.3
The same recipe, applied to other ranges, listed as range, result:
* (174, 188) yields 93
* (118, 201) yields 94.7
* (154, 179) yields 75.9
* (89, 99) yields 116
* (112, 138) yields 115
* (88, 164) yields 106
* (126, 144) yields 111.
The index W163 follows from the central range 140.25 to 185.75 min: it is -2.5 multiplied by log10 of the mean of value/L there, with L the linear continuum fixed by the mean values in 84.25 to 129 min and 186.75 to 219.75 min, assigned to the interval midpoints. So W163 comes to 0.11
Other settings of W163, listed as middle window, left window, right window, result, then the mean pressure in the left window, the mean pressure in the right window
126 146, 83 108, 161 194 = -0.098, 115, 85.4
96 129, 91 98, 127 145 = -0.015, 116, 110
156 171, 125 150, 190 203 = 0.367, 108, 92.3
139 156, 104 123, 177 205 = 0.102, 115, 93.6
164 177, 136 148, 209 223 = 0.146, 105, 55.3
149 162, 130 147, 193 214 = 0.228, 108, 83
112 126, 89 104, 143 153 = -0.083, 115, 96.7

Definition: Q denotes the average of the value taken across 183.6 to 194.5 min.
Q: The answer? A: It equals 98.8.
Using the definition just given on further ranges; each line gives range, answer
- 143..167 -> 83.8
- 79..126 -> 115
